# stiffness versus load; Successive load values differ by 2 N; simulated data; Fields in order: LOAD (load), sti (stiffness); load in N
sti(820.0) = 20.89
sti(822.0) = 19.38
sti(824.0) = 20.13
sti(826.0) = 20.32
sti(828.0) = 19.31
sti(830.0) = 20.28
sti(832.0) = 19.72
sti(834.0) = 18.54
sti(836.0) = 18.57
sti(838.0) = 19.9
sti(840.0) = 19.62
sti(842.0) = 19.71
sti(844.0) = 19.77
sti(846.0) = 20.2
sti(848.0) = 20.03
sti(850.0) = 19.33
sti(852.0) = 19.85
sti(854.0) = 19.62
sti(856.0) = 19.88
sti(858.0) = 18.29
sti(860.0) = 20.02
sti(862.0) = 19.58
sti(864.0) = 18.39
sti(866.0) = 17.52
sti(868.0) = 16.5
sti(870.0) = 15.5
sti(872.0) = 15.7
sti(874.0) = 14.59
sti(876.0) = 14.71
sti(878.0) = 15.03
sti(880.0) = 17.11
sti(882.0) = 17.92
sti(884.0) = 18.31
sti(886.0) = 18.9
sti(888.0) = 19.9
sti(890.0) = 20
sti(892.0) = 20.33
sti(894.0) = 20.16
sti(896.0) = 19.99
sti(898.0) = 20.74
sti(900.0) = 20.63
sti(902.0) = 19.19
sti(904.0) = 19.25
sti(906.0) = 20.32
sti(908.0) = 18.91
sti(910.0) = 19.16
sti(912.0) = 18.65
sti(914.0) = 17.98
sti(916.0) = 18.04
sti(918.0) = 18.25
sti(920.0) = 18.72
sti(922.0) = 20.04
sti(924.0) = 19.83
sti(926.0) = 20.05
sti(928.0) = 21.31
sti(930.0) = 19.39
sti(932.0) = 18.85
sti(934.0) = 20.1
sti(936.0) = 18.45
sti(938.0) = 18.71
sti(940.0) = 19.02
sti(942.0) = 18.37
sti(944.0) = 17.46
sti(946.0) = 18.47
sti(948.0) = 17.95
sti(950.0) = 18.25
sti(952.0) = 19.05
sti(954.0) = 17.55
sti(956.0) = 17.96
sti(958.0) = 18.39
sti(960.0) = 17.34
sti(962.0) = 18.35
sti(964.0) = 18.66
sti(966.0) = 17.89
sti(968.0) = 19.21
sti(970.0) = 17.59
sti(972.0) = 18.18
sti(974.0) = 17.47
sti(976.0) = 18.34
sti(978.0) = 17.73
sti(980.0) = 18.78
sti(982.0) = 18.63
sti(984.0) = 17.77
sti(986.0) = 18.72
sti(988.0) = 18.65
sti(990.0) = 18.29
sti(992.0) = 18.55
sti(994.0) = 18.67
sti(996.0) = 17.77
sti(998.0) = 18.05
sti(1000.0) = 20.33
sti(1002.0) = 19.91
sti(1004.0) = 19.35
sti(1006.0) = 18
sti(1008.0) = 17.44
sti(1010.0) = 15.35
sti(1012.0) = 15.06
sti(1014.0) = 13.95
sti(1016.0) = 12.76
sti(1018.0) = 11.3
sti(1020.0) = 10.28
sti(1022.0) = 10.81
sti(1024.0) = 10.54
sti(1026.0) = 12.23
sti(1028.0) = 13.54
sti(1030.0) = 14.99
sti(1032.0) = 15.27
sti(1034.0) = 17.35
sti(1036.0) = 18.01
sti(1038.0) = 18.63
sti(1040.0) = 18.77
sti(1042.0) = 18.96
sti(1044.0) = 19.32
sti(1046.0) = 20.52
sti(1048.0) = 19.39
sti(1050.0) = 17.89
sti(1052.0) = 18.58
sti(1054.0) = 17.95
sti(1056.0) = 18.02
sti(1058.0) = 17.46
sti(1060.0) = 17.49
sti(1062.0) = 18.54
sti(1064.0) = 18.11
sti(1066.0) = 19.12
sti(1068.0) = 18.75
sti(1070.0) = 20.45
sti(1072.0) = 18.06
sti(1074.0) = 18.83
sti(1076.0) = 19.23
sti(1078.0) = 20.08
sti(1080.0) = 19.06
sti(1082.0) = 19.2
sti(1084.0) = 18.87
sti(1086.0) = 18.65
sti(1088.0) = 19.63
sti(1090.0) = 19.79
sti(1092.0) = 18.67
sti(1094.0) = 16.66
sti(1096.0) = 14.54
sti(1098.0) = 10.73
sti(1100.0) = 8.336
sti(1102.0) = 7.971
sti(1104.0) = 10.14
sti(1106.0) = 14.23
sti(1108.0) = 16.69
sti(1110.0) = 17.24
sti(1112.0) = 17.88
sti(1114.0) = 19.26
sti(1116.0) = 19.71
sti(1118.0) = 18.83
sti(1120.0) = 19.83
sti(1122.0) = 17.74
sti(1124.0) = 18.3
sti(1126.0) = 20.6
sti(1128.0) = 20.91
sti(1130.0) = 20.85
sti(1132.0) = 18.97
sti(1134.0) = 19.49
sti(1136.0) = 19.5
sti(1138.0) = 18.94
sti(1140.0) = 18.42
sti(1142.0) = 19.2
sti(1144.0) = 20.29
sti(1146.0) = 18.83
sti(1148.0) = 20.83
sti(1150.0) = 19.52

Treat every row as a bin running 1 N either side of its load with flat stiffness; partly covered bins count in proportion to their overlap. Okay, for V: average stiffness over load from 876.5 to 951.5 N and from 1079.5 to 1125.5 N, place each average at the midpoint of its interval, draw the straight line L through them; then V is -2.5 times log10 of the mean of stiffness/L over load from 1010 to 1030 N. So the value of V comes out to 0.37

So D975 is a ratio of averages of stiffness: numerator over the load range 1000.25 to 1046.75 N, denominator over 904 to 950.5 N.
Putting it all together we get 0.8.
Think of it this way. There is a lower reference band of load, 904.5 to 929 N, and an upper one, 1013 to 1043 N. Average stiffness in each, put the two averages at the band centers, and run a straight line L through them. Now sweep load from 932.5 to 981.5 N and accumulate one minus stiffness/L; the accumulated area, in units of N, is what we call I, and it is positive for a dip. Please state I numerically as -2.2 N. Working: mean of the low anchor 19.3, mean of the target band 18.3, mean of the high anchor 14.5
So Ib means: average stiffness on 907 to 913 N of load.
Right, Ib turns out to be 18.9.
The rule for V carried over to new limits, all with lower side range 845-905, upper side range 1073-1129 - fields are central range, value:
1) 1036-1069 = -0.07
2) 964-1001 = -0.03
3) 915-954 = -0.04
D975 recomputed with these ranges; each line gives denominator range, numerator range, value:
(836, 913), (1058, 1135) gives 0.94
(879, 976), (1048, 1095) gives 0.99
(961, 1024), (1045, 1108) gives 1.01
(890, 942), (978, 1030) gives 0.83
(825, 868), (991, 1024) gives 0.82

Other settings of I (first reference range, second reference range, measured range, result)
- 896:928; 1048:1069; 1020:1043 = 4.11 N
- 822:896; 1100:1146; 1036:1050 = -0.79 N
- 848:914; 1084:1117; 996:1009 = -1.35 N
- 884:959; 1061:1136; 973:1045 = 6.94 N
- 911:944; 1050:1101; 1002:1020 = 2.93 N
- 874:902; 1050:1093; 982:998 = 0.30 N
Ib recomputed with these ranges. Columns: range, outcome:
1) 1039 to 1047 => 19.4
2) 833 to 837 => 18.6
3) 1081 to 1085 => 19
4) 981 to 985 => 18.2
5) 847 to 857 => 19.7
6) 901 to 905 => 19.2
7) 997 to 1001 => 19.2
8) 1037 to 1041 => 18.7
